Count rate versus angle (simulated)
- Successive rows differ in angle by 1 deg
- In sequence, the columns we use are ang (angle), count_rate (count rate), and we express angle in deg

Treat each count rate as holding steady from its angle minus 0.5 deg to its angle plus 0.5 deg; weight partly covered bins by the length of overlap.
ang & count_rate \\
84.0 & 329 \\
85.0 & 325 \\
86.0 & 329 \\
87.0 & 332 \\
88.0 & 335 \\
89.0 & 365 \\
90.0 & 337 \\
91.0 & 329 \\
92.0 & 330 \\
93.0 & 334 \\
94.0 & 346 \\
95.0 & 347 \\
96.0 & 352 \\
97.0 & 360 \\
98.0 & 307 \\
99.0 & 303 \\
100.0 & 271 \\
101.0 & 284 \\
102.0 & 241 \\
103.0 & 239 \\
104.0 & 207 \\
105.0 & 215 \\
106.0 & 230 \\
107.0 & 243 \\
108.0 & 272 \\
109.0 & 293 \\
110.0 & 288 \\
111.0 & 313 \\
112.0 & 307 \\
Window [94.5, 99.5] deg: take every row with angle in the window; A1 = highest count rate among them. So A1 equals 360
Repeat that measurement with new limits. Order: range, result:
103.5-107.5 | 243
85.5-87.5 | 332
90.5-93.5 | 334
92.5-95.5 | 347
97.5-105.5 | 307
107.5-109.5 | 293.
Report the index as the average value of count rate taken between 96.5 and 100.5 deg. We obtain 310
